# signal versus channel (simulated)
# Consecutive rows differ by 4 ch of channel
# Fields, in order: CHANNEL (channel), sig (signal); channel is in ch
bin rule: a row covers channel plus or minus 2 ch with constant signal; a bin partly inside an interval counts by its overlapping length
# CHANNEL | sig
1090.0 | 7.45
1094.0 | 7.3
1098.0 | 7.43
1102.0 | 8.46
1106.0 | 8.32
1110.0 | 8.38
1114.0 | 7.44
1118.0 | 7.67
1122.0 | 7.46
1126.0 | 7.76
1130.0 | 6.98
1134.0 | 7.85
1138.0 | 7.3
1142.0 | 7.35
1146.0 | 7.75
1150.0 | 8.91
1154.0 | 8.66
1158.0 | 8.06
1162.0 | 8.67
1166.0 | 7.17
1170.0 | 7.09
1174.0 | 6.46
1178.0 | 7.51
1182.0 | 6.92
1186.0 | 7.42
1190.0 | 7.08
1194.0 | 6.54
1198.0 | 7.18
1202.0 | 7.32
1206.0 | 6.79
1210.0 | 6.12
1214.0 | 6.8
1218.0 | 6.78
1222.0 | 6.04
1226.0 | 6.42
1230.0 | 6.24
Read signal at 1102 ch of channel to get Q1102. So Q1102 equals 8.46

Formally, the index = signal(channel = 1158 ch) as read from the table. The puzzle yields 8.06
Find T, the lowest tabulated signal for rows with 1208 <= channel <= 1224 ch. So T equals 6.04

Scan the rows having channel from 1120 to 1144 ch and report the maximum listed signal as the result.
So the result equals 7.85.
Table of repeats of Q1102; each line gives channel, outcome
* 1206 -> 6.79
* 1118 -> 7.67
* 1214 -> 6.8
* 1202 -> 7.32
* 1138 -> 7.3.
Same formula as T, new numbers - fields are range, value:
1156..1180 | 6.46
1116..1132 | 6.98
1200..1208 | 6.79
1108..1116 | 7.44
